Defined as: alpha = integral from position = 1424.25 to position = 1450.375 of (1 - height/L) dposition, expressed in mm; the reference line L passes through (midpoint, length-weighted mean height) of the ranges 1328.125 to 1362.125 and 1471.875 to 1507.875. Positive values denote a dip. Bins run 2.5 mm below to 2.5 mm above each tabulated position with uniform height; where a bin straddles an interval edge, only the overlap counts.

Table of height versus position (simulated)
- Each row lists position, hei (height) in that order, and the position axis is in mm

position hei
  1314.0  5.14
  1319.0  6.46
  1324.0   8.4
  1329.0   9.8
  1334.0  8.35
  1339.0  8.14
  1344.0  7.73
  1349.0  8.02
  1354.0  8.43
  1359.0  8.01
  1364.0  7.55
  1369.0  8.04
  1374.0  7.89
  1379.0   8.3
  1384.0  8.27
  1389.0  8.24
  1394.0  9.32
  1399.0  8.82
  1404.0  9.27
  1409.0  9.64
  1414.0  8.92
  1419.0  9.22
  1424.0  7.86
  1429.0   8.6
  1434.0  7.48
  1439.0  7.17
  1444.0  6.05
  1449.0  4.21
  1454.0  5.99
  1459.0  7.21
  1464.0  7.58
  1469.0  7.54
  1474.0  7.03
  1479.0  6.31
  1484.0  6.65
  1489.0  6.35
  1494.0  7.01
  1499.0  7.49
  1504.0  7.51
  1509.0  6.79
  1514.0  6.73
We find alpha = 1.8 mm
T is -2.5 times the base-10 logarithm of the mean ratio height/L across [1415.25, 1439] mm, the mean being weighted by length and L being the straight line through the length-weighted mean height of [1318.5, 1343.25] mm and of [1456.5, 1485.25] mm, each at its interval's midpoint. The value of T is -0.10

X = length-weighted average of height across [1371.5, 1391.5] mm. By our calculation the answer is 8.18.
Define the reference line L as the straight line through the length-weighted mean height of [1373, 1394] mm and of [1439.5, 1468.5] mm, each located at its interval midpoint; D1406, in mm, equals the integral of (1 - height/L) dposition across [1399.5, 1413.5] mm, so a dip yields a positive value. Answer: -2.9 mm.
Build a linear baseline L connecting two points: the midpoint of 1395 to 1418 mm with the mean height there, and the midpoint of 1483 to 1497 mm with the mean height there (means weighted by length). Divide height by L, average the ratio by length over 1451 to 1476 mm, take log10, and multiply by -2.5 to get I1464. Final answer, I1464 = 0.07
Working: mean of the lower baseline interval 9.18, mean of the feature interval 7.01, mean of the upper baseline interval 6.7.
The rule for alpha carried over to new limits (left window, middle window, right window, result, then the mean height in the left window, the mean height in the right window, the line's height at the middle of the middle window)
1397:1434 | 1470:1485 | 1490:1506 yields 1.7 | 8.81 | 7.24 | 7.63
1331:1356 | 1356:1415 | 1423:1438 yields -3.5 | 8.16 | 7.91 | 8.04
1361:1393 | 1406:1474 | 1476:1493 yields -2.9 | 8.11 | 6.5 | 7.17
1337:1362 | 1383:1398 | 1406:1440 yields -0.7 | 8.05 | 8.48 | 8.29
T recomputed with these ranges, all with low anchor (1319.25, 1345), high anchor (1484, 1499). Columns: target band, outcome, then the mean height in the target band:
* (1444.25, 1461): 0.233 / 5.79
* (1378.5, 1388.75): -0.056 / 8.27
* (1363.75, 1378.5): 0.005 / 7.93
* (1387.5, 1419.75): -0.185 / 9.08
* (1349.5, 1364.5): 0.007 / 8.06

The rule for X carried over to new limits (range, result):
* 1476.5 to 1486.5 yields 6.48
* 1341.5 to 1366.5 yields 7.95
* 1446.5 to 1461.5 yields 5.8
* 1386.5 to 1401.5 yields 8.79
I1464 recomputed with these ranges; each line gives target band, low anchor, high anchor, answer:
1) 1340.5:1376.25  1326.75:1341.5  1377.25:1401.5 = 0.094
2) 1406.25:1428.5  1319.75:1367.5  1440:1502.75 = -0.213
